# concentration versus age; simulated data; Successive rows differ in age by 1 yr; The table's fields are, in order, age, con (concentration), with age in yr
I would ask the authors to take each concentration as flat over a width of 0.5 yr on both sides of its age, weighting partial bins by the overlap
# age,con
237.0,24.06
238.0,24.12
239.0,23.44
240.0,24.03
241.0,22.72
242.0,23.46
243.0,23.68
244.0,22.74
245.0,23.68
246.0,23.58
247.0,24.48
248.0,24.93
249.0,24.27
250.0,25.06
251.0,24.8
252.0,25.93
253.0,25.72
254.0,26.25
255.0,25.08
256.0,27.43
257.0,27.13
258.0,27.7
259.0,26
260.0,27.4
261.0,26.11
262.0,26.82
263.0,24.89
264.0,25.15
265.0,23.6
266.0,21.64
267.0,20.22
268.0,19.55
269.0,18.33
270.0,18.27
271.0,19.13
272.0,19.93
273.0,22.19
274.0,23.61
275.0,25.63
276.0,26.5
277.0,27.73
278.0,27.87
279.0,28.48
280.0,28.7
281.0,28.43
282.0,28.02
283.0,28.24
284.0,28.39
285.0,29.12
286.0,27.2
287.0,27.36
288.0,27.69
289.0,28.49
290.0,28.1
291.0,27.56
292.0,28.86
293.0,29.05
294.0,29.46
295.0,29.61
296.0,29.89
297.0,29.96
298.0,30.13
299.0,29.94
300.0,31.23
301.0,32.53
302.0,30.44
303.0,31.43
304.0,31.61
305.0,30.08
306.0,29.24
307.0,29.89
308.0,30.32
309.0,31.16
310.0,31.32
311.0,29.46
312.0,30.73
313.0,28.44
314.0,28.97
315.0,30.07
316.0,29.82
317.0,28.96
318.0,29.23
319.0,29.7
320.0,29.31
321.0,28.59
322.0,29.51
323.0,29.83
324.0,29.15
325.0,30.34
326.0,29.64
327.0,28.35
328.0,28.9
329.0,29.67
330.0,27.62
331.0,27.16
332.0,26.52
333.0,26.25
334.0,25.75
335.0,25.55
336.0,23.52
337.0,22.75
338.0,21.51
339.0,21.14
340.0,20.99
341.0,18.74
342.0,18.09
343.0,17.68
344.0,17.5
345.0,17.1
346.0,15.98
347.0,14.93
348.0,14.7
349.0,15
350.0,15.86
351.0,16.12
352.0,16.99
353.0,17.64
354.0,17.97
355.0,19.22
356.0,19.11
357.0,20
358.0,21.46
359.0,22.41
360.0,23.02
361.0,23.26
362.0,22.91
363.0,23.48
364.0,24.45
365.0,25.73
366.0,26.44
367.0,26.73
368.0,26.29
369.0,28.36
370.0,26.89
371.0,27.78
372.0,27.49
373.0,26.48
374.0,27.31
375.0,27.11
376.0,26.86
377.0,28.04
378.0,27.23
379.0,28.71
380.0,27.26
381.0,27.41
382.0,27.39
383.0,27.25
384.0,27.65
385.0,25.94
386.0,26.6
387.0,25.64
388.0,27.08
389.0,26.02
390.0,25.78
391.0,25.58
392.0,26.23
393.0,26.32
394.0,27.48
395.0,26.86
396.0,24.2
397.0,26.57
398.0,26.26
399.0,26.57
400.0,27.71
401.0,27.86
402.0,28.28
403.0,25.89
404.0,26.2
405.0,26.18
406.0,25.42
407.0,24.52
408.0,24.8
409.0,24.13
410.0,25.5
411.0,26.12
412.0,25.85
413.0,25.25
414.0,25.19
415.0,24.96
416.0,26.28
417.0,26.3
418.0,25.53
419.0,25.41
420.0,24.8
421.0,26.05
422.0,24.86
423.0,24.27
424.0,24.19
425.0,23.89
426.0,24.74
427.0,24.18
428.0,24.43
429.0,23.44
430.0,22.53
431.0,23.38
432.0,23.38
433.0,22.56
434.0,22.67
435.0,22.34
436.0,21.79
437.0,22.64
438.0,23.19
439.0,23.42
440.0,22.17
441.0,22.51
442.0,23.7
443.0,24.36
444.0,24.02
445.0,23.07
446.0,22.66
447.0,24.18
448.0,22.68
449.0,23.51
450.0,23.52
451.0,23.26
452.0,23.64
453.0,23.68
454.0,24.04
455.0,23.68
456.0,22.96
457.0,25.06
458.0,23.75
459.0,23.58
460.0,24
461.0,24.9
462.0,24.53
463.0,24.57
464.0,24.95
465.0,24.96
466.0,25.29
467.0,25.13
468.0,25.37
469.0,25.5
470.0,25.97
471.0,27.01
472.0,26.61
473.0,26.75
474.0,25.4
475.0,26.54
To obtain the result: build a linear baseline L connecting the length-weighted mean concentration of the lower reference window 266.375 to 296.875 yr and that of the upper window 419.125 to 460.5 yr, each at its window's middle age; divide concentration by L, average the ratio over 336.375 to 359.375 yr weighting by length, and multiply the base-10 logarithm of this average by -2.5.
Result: 0.34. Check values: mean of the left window 26.1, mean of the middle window 18.4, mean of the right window 23.6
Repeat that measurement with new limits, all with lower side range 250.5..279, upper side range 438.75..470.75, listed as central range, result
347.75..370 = 0.132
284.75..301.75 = -0.198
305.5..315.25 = -0.227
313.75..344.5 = -0.080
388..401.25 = -0.097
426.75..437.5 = 0.050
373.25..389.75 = -0.123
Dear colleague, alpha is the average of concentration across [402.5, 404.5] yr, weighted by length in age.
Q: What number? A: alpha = 26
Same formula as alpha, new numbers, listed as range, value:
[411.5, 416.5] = 25.5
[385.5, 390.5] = 26.2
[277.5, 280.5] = 28.3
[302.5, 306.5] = 30.6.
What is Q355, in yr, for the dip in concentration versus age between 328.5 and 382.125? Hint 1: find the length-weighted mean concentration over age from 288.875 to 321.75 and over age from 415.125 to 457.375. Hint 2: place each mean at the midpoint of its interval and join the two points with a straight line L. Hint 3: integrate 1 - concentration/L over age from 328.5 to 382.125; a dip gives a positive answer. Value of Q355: 8.8 yr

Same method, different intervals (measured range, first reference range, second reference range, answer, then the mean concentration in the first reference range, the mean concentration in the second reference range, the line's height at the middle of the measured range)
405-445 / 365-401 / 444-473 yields 2.0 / 26.8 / 24.4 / 25.5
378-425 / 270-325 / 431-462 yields -2.1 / 28.6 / 23.4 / 24.9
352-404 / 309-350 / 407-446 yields -1.7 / 25.2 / 24.1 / 24.7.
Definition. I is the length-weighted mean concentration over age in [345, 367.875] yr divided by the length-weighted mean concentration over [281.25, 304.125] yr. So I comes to 0.69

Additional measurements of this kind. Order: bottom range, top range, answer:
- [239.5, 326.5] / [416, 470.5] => 0.89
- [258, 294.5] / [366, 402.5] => 1.05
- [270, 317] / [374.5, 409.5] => 0.93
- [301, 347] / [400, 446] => 0.92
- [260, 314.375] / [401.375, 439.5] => 0.90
